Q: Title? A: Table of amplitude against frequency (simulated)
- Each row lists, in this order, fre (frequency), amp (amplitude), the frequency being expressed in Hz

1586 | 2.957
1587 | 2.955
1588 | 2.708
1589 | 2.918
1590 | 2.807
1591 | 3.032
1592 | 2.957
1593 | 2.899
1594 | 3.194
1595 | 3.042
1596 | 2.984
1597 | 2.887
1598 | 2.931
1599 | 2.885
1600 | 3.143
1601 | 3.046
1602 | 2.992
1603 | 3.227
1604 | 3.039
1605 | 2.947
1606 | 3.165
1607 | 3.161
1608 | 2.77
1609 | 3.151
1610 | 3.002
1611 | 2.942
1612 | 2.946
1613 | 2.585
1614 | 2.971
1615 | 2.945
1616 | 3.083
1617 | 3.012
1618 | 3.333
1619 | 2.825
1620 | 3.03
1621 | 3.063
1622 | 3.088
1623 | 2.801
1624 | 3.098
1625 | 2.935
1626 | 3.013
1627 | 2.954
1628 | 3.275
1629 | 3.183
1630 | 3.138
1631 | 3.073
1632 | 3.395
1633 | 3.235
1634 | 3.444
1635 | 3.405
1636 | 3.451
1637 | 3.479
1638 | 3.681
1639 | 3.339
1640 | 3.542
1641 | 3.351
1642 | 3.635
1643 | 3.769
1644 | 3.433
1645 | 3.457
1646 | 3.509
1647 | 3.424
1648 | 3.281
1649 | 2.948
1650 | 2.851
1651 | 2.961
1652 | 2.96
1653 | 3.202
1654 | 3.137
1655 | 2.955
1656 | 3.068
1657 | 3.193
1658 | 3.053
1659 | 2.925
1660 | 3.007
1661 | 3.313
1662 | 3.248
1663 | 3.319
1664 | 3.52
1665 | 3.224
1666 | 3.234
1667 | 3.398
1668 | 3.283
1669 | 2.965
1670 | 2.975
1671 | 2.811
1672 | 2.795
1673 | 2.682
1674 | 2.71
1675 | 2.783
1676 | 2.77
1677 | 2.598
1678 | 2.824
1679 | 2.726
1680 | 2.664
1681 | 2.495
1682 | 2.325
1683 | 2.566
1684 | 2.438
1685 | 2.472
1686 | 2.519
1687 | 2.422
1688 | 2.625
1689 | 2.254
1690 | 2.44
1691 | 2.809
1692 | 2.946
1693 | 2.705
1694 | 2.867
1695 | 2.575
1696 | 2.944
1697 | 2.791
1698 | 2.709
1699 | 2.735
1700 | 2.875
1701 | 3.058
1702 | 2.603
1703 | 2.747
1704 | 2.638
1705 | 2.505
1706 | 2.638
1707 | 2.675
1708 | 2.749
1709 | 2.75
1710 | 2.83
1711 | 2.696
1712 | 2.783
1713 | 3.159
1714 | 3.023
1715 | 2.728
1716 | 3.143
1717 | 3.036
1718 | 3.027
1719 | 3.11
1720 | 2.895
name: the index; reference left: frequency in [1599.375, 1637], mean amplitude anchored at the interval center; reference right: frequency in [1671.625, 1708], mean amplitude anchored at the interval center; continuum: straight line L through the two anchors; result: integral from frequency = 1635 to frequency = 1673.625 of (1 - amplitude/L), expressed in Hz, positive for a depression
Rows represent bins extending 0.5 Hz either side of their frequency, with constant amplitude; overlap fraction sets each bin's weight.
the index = -4.7 Hz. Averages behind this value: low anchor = 3.08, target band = 3.22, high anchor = 2.67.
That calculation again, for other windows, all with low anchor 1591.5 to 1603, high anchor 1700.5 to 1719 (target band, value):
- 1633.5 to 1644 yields -2.0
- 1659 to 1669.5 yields -1.2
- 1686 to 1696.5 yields 0.8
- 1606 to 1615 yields 0.1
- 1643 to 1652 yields -1.0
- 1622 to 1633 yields -0.5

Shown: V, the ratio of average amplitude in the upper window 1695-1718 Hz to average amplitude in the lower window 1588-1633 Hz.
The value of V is 0.93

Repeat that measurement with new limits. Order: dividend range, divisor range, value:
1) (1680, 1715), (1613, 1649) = 0.83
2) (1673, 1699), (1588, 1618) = 0.88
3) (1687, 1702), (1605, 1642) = 0.87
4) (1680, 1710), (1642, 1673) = 0.84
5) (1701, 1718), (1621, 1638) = 0.88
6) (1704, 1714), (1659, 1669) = 0.85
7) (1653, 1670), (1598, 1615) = 1.06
